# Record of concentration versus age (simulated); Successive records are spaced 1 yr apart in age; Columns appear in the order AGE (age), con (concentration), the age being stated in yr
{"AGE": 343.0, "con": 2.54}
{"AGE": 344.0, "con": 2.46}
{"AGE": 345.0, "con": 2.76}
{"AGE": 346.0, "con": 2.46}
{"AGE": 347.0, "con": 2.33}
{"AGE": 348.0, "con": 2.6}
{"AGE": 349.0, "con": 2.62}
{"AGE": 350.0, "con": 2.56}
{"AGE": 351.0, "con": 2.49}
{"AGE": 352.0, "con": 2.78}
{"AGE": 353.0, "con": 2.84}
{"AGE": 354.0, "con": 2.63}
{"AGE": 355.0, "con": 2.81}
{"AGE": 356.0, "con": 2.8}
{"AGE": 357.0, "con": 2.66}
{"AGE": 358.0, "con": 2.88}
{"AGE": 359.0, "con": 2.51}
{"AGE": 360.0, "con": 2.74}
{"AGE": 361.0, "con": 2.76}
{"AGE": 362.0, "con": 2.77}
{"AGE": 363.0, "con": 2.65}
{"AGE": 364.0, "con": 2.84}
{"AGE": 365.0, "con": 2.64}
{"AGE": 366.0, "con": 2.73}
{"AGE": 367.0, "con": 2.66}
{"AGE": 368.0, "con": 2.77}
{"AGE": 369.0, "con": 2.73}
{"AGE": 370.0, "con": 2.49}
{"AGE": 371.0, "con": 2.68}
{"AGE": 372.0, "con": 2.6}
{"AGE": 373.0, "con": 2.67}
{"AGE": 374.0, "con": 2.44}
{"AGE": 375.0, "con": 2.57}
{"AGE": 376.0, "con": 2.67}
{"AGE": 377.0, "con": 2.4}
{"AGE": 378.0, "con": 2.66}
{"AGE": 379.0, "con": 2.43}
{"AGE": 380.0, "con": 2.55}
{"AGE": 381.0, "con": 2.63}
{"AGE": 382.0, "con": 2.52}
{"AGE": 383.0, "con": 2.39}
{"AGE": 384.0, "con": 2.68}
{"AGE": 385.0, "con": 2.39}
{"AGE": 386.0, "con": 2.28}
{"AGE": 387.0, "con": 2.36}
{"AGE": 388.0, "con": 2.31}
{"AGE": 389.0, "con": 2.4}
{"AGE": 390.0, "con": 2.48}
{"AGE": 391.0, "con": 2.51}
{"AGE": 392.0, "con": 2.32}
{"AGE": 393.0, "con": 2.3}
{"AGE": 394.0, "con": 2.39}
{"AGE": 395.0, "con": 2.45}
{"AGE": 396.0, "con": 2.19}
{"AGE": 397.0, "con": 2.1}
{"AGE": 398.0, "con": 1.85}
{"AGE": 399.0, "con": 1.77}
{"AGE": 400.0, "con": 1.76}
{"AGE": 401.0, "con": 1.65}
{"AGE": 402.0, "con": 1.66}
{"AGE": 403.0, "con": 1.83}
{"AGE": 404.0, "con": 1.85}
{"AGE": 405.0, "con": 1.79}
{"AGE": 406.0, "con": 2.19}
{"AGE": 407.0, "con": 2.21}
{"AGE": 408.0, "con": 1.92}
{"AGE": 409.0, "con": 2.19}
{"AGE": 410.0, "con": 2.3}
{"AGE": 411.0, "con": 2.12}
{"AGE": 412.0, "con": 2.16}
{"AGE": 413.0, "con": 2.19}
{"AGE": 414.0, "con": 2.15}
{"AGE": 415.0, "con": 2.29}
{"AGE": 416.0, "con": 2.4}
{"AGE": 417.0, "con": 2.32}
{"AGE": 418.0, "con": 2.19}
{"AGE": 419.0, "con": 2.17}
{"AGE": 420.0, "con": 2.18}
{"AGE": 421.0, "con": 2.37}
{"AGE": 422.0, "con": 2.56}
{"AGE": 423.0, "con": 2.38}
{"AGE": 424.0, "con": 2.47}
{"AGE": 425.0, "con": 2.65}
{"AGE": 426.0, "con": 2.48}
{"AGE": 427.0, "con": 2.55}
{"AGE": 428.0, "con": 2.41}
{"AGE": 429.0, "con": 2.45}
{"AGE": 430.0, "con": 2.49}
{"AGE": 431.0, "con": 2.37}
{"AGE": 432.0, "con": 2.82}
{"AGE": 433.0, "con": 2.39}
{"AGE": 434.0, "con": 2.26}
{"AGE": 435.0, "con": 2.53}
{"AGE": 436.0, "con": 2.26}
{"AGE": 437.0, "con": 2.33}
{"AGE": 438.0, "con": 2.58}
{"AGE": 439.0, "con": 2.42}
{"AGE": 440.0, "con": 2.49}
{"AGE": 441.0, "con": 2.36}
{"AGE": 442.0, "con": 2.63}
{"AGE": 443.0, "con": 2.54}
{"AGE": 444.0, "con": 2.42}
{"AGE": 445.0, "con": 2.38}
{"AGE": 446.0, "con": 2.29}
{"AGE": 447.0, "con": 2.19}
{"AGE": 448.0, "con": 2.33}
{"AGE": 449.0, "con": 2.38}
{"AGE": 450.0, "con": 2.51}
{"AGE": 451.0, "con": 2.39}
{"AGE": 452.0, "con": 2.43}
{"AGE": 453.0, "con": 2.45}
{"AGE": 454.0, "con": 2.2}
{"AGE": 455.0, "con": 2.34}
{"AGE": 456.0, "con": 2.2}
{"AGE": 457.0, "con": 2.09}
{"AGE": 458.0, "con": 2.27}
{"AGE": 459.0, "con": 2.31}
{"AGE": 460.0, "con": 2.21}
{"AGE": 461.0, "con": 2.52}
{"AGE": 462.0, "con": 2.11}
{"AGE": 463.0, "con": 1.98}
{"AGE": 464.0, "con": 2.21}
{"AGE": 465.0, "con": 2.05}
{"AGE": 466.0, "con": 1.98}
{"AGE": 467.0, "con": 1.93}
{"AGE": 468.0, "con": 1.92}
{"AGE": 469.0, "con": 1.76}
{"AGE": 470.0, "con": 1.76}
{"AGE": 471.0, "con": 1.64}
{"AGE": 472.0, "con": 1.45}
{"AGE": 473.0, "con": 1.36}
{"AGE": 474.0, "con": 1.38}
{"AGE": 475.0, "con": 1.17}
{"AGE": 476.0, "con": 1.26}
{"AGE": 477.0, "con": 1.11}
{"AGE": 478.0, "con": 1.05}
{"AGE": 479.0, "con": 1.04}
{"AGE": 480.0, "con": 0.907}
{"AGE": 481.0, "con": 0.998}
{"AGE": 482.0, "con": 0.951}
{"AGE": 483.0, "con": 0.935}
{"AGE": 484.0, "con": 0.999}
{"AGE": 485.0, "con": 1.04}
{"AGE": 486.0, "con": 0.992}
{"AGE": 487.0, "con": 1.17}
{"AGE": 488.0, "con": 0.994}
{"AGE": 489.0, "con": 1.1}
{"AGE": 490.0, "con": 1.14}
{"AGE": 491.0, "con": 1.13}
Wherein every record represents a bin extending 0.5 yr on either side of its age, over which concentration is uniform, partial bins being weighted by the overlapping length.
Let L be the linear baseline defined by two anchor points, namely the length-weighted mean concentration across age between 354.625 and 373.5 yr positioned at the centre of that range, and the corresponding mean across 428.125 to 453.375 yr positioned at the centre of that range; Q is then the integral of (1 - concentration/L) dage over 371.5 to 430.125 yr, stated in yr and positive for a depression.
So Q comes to 6.2 yr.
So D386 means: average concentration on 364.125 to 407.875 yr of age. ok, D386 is 2.35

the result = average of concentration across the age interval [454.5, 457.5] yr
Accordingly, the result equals 2.21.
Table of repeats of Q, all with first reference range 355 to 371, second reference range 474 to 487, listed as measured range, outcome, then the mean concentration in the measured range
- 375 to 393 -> -0.39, 2.47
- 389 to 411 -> 1.02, 2.09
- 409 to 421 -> -1.53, 2.23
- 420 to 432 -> -4.29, 2.47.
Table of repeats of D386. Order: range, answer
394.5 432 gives 2.2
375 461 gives 2.32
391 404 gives 2.03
